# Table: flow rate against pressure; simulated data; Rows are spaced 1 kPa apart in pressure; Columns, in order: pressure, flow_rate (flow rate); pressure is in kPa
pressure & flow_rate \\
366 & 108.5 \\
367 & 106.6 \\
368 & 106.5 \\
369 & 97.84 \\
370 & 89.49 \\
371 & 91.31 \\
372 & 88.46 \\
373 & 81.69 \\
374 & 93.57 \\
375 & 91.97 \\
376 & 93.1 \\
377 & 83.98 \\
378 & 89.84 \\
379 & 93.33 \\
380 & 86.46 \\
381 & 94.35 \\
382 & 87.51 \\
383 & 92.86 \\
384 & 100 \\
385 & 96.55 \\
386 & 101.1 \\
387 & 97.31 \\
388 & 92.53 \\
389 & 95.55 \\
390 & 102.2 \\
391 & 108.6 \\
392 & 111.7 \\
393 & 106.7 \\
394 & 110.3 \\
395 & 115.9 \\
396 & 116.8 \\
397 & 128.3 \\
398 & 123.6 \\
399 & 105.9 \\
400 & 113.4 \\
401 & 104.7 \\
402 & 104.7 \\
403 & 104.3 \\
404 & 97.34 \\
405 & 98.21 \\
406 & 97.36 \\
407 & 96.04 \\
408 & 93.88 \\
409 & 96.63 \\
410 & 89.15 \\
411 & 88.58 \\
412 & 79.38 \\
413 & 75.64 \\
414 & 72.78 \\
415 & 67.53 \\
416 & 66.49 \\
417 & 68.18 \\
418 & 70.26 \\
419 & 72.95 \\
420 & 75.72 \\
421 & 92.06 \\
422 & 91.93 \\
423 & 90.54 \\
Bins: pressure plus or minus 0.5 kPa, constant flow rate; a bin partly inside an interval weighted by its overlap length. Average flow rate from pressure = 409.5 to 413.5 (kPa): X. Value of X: 83.2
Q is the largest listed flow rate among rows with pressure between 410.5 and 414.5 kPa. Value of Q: 88.58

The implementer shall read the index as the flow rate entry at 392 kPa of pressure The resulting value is 111.7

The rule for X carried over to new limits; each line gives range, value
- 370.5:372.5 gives 89.9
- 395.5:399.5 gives 119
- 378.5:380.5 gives 89.9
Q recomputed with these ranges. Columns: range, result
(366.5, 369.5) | 106.6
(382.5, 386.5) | 101.1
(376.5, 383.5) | 94.35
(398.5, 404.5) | 113.4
